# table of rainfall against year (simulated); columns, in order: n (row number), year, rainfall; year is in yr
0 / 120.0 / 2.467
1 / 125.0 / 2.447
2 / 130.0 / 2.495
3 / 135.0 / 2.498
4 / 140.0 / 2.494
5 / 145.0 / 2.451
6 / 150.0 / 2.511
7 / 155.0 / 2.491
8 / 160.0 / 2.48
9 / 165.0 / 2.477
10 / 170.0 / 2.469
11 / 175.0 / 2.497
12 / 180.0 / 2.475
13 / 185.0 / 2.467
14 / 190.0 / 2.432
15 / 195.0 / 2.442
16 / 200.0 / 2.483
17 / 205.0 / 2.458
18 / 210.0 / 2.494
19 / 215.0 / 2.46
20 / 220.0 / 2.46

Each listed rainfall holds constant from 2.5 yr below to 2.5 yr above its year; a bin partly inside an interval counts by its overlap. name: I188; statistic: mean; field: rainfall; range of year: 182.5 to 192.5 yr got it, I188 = 2.45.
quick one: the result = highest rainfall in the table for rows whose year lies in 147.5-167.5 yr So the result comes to 2.511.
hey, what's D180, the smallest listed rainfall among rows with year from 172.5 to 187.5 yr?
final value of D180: 2.467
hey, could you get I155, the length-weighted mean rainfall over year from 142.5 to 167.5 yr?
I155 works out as 2.48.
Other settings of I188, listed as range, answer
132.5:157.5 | 2.49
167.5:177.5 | 2.48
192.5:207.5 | 2.46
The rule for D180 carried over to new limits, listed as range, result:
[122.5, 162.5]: 2.447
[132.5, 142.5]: 2.494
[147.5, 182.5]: 2.469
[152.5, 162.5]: 2.48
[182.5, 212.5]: 2.432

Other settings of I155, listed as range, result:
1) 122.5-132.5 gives 2.47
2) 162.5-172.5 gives 2.47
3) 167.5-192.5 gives 2.47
